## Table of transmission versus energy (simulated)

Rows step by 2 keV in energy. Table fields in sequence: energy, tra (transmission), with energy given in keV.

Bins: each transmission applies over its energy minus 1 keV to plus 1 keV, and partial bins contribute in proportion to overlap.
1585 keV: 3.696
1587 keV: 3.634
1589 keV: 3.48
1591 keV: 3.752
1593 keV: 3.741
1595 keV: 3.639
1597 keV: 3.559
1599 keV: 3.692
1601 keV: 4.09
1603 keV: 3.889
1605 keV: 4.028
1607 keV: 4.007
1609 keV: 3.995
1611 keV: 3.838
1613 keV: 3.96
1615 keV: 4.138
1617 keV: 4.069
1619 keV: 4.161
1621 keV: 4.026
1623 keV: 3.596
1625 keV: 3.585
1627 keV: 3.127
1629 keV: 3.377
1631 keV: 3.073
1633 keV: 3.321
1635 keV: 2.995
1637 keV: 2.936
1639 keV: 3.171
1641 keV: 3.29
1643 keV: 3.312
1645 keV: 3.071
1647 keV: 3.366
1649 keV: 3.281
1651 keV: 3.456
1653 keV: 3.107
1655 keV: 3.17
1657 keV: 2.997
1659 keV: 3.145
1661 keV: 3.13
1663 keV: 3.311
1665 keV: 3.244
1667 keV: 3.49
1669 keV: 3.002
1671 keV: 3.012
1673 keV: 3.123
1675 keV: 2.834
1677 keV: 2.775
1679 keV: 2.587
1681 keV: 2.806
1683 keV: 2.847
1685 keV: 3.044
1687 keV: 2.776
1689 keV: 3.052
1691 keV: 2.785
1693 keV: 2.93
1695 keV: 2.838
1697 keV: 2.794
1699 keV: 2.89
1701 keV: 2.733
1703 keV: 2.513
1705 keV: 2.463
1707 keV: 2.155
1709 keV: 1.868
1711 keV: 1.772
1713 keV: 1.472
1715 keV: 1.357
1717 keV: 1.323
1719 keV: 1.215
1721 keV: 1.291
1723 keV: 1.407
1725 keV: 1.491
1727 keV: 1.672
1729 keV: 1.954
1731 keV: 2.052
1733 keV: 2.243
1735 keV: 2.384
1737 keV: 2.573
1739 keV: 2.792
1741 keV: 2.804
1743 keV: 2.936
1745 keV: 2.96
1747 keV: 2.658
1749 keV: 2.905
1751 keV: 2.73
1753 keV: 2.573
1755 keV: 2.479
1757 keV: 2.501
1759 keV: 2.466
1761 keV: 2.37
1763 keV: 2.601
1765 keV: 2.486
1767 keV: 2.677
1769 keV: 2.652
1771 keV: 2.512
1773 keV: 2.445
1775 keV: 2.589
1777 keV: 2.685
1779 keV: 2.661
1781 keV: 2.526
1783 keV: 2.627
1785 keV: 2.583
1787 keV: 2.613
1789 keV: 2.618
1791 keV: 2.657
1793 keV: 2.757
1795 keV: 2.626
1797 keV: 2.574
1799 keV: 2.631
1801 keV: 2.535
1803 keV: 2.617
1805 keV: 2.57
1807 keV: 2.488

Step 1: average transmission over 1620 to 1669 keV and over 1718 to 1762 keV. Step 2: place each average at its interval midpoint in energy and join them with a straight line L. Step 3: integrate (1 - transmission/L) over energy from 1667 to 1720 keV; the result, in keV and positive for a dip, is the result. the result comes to 5.2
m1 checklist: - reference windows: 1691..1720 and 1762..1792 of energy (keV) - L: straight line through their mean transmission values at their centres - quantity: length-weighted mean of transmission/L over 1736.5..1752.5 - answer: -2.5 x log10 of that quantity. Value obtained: -0.161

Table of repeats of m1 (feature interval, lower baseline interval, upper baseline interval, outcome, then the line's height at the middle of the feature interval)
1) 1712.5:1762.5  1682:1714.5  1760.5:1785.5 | 0.17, 2.56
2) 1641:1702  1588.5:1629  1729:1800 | 0.10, 3.32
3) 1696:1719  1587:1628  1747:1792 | 0.42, 3.06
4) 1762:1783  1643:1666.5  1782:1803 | 0.05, 2.71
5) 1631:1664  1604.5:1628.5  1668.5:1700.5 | 0.07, 3.41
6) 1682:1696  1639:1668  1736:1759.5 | 0.05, 3.04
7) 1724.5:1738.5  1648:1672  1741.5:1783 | 0.31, 2.8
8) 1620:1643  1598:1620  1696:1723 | 0.07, 3.54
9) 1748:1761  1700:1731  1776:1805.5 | -0.17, 2.22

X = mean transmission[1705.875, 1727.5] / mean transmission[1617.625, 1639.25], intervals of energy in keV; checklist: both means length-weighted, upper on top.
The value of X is 0.45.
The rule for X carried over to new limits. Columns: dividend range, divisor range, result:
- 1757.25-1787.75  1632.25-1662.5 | 0.81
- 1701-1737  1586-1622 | 0.48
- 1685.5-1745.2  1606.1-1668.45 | 0.65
